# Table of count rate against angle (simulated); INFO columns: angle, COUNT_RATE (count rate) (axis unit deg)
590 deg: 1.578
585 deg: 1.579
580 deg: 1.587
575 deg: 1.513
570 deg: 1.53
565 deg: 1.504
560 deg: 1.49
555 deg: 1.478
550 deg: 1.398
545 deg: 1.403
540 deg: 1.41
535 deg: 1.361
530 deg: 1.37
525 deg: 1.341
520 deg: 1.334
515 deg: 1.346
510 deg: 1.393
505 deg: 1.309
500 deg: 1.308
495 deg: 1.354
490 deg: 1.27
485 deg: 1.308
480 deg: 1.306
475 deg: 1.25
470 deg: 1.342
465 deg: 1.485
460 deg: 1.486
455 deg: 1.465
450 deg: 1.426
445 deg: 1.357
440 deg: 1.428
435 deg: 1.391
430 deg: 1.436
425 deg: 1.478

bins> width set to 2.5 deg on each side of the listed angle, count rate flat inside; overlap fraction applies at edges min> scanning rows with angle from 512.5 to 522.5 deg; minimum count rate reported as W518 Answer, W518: 1.334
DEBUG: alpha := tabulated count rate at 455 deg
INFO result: 1.465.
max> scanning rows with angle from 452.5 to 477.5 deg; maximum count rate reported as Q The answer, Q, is 1.486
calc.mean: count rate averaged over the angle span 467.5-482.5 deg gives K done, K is 1.3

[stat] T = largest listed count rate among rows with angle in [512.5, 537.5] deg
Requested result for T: 1.37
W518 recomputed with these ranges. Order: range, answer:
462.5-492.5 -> 1.25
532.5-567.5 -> 1.361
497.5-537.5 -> 1.308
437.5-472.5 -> 1.342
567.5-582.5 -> 1.513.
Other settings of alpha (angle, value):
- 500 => 1.308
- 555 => 1.478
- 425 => 1.478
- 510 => 1.393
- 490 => 1.27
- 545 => 1.403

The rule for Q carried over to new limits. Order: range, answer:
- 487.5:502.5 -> 1.354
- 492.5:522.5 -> 1.393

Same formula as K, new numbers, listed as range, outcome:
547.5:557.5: 1.44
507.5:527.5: 1.35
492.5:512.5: 1.34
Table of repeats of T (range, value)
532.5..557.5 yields 1.478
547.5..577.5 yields 1.53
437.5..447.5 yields 1.428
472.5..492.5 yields 1.308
